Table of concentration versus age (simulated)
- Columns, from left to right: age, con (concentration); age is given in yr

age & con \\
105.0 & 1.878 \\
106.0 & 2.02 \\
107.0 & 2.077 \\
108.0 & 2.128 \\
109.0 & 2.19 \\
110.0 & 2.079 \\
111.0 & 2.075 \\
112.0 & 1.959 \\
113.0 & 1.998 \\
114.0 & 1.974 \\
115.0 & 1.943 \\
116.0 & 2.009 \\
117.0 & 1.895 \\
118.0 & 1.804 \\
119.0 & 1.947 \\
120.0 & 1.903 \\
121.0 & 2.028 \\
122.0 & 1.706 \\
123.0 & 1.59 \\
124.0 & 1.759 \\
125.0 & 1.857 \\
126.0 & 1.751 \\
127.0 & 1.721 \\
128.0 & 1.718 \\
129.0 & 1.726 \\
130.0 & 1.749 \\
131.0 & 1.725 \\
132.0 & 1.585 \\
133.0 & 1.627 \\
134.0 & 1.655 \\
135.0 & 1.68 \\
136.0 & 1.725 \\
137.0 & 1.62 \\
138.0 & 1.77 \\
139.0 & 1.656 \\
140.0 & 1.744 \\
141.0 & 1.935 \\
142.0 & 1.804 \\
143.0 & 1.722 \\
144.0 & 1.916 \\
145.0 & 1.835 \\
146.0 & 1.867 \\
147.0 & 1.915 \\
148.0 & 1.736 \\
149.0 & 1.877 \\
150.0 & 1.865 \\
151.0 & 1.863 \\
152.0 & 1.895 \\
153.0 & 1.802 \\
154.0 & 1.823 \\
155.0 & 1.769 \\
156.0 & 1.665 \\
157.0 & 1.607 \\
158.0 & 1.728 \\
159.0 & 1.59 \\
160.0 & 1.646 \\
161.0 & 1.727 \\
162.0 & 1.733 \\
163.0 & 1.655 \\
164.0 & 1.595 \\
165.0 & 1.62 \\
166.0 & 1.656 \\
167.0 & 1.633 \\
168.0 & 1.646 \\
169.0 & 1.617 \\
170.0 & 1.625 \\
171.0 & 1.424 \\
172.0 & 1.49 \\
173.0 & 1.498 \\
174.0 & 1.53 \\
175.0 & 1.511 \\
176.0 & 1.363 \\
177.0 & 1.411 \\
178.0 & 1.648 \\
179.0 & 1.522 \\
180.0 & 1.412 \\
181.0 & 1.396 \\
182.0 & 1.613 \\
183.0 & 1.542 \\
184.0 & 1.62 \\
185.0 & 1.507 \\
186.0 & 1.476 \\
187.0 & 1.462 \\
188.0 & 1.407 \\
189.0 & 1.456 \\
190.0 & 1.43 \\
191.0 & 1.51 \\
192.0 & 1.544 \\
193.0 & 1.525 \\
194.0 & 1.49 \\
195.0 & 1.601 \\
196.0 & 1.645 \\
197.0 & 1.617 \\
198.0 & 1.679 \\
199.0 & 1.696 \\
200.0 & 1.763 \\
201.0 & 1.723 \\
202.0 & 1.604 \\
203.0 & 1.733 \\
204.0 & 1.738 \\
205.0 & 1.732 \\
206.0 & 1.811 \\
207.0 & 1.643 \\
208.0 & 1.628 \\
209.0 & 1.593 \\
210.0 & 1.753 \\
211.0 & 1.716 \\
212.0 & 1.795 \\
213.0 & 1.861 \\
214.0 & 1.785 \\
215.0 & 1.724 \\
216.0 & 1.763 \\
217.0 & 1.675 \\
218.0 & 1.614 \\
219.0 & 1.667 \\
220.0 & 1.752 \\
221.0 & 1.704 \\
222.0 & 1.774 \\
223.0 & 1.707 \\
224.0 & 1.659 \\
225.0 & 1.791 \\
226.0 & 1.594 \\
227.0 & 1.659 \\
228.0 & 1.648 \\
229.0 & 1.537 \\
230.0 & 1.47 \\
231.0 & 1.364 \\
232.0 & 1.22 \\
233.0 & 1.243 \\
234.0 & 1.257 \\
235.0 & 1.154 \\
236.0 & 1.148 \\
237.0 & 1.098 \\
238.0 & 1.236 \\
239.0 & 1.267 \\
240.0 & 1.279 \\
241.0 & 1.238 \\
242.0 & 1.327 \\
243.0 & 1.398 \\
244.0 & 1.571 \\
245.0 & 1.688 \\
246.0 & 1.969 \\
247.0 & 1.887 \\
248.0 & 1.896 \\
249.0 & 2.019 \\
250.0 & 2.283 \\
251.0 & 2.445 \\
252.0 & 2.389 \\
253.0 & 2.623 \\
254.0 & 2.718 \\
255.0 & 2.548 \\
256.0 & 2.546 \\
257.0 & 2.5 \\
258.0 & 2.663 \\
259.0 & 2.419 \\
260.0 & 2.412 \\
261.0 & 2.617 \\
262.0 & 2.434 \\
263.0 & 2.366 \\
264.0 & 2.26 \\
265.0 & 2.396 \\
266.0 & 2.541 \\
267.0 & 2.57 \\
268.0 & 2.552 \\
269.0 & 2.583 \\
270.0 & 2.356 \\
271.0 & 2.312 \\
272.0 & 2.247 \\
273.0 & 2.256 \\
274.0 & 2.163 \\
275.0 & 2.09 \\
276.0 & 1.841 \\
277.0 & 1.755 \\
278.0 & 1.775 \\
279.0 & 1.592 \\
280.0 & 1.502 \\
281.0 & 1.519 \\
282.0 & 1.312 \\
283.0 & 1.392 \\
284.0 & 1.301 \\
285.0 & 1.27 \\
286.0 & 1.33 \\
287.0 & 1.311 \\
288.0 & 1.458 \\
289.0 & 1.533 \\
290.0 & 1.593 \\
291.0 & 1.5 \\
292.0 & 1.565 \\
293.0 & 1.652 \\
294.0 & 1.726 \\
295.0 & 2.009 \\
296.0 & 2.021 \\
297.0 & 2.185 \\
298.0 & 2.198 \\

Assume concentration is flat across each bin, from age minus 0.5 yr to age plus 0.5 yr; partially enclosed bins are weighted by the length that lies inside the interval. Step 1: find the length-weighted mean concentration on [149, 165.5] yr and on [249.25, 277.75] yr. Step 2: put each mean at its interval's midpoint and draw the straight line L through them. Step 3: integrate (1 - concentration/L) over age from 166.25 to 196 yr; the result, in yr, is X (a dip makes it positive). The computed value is 5.6 yr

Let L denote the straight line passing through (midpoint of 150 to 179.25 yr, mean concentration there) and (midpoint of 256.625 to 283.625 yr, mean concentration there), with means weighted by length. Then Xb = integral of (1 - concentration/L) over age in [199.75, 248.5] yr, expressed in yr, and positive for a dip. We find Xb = 8.5 yr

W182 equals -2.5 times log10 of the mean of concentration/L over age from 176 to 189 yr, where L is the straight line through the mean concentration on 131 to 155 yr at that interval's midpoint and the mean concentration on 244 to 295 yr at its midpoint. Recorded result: 0.24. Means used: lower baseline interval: 1.78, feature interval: 1.49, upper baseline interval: 2.03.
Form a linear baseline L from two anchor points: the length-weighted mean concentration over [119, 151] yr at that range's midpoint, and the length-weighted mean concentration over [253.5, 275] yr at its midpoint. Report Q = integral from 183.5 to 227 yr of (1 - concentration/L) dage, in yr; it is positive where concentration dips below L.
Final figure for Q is 9.9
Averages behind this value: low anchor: 1.77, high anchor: 2.44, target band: 1.65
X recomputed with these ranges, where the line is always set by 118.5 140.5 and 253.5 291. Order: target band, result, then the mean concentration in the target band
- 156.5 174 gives 1.9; 1.61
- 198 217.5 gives 1.9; 1.72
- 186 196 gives 2.0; 1.5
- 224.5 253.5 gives 5.4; 1.61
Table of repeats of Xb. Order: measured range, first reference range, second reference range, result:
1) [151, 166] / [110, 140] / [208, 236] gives 0.2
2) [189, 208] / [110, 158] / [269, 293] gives 1.4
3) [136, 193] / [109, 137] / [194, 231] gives 3.9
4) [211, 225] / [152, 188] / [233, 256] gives -0.3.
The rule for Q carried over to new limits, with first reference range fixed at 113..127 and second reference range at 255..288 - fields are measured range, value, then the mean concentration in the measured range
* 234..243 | 3.5 yr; 1.23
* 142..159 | 0.9 yr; 1.8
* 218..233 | 3.0 yr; 1.6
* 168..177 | 2.0 yr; 1.51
